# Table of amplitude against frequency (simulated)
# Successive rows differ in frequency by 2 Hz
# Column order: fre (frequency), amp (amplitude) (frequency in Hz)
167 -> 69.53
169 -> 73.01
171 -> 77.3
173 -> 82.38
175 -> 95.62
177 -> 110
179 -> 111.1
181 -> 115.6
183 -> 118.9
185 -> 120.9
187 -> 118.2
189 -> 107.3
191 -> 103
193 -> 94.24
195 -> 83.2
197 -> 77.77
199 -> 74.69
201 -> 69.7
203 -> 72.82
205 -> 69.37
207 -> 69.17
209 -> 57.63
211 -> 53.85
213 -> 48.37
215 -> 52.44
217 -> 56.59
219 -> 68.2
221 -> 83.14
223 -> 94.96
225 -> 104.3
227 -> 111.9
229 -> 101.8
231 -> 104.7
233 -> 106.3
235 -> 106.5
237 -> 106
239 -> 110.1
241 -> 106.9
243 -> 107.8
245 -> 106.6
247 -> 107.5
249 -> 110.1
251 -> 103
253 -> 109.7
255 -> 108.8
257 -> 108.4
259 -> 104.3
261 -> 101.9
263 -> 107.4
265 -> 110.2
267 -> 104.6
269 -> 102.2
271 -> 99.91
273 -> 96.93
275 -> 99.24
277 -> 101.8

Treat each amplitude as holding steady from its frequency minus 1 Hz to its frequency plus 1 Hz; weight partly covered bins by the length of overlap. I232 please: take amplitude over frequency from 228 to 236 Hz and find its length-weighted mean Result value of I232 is 105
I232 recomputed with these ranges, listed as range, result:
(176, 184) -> 114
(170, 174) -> 79.8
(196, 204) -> 73.7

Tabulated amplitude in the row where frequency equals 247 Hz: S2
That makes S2 107.5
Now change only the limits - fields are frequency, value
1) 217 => 56.59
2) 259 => 104.3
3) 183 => 118.9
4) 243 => 107.8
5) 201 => 69.7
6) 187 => 118.2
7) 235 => 106.5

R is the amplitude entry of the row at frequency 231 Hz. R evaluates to 104.7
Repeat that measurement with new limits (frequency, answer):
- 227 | 111.9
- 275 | 99.24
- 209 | 57.63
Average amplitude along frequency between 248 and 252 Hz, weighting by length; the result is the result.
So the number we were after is 107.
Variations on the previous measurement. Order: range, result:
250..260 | 107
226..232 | 106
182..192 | 114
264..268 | 107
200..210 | 67.7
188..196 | 96.9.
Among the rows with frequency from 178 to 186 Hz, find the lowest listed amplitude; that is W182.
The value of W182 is 111.1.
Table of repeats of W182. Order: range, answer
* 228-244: 101.8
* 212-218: 48.37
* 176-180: 110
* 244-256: 103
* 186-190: 107.3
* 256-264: 101.9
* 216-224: 56.59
